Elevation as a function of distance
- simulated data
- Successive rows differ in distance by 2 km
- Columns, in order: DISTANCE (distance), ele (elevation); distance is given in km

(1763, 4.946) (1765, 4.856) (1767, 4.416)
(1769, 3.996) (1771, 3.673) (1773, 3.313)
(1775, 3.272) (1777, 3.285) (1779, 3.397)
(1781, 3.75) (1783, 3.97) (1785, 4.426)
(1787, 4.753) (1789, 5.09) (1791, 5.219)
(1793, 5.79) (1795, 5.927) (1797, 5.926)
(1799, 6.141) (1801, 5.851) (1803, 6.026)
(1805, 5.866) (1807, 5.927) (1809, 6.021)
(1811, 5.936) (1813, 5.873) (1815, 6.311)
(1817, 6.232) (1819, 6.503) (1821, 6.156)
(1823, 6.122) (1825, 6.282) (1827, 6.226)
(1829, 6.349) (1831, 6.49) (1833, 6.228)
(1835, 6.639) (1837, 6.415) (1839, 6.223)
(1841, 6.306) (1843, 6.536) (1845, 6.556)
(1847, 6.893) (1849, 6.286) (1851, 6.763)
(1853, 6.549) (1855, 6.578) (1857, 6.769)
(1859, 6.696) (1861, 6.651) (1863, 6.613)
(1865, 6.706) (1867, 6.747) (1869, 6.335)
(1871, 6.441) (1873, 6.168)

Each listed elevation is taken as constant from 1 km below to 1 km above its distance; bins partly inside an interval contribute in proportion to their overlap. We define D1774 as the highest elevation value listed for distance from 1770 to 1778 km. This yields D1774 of 3.673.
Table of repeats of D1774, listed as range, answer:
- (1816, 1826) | 6.503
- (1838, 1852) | 6.893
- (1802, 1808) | 6.026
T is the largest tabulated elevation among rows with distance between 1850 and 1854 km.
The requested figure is 6.763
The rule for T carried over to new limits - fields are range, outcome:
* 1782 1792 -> 5.219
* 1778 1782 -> 3.75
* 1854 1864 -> 6.769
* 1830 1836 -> 6.639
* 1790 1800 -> 6.141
